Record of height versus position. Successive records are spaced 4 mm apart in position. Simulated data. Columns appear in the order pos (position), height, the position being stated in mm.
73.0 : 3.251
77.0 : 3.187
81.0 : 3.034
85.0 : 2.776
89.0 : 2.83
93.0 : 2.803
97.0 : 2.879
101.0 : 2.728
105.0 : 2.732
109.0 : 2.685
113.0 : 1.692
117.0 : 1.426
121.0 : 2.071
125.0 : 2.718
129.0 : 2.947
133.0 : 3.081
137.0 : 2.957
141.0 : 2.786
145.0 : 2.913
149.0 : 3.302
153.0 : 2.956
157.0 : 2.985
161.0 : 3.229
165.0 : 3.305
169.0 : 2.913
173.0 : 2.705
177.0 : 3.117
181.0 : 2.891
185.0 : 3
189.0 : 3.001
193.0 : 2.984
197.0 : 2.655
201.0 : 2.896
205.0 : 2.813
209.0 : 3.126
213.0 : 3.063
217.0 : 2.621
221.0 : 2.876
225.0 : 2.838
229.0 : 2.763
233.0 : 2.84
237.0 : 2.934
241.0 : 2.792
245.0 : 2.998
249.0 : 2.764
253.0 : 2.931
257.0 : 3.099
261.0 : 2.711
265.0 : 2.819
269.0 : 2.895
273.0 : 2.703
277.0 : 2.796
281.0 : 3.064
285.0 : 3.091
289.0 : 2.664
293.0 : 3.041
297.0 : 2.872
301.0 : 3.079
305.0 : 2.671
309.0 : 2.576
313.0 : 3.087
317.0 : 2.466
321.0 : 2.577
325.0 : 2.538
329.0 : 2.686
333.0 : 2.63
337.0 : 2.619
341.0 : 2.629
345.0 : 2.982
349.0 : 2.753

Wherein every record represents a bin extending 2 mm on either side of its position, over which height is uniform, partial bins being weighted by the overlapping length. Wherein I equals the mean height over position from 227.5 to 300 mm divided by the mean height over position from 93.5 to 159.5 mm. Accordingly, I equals 1.07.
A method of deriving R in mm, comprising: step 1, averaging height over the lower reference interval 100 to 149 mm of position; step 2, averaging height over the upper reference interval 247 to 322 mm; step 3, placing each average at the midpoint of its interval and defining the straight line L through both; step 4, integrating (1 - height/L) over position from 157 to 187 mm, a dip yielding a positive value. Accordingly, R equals -4.0 mm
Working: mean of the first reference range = 2.59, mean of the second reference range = 2.84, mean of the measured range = 3.02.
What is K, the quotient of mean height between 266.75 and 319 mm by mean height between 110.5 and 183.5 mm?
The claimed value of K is 1.02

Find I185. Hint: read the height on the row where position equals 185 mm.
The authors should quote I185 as 3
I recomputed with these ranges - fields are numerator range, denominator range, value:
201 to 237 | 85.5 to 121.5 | 1.17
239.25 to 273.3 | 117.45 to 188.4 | 0.99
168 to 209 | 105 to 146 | 1.15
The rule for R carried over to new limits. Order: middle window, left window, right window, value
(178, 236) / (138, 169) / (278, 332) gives 1.48 mm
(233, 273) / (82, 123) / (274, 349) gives -2.63 mm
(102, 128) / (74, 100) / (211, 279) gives 5.74 mm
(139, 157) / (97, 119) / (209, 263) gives -3.63 mm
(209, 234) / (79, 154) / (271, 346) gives -1.07 mm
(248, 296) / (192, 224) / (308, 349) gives -1.90 mm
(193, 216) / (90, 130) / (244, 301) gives -1.61 mm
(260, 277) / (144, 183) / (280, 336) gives 0.37 mm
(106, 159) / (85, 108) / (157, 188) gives 4.50 mm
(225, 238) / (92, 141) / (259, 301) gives -0.25 mm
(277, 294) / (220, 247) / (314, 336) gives -1.41 mm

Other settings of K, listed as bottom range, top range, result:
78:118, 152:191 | 1.16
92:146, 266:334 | 1.08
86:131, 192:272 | 1.14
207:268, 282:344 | 0.96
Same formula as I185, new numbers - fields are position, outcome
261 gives 2.711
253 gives 2.931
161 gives 3.229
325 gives 2.538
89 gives 2.83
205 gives 2.813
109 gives 2.685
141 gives 2.786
